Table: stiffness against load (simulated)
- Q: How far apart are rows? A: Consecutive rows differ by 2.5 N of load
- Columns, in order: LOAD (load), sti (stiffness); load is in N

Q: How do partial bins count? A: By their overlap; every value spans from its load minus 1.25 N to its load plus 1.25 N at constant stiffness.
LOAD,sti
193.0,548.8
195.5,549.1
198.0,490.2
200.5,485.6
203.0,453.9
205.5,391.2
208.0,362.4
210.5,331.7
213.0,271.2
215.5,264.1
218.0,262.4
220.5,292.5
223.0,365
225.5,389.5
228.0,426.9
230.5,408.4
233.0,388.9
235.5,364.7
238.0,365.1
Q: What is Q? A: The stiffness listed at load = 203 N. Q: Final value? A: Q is 453.9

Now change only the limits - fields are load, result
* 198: 490.2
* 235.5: 364.7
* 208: 362.4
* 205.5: 391.2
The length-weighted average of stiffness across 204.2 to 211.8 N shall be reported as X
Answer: 362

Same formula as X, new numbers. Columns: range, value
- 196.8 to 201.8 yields 488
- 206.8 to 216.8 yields 307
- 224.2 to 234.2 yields 403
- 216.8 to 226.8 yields 328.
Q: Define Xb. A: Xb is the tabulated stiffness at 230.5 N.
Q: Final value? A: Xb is 408.4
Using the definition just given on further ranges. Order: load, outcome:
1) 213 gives 271.2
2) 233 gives 388.9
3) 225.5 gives 389.5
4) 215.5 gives 264.1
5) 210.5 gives 331.7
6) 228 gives 426.9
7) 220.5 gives 292.5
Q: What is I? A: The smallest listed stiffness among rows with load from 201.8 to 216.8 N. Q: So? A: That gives 264.1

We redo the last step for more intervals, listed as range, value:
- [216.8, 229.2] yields 262.4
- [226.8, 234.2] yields 388.9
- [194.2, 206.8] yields 391.2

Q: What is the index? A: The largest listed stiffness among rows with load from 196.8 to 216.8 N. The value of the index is 490.2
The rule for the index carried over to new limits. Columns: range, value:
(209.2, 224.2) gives 365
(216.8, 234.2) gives 426.9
